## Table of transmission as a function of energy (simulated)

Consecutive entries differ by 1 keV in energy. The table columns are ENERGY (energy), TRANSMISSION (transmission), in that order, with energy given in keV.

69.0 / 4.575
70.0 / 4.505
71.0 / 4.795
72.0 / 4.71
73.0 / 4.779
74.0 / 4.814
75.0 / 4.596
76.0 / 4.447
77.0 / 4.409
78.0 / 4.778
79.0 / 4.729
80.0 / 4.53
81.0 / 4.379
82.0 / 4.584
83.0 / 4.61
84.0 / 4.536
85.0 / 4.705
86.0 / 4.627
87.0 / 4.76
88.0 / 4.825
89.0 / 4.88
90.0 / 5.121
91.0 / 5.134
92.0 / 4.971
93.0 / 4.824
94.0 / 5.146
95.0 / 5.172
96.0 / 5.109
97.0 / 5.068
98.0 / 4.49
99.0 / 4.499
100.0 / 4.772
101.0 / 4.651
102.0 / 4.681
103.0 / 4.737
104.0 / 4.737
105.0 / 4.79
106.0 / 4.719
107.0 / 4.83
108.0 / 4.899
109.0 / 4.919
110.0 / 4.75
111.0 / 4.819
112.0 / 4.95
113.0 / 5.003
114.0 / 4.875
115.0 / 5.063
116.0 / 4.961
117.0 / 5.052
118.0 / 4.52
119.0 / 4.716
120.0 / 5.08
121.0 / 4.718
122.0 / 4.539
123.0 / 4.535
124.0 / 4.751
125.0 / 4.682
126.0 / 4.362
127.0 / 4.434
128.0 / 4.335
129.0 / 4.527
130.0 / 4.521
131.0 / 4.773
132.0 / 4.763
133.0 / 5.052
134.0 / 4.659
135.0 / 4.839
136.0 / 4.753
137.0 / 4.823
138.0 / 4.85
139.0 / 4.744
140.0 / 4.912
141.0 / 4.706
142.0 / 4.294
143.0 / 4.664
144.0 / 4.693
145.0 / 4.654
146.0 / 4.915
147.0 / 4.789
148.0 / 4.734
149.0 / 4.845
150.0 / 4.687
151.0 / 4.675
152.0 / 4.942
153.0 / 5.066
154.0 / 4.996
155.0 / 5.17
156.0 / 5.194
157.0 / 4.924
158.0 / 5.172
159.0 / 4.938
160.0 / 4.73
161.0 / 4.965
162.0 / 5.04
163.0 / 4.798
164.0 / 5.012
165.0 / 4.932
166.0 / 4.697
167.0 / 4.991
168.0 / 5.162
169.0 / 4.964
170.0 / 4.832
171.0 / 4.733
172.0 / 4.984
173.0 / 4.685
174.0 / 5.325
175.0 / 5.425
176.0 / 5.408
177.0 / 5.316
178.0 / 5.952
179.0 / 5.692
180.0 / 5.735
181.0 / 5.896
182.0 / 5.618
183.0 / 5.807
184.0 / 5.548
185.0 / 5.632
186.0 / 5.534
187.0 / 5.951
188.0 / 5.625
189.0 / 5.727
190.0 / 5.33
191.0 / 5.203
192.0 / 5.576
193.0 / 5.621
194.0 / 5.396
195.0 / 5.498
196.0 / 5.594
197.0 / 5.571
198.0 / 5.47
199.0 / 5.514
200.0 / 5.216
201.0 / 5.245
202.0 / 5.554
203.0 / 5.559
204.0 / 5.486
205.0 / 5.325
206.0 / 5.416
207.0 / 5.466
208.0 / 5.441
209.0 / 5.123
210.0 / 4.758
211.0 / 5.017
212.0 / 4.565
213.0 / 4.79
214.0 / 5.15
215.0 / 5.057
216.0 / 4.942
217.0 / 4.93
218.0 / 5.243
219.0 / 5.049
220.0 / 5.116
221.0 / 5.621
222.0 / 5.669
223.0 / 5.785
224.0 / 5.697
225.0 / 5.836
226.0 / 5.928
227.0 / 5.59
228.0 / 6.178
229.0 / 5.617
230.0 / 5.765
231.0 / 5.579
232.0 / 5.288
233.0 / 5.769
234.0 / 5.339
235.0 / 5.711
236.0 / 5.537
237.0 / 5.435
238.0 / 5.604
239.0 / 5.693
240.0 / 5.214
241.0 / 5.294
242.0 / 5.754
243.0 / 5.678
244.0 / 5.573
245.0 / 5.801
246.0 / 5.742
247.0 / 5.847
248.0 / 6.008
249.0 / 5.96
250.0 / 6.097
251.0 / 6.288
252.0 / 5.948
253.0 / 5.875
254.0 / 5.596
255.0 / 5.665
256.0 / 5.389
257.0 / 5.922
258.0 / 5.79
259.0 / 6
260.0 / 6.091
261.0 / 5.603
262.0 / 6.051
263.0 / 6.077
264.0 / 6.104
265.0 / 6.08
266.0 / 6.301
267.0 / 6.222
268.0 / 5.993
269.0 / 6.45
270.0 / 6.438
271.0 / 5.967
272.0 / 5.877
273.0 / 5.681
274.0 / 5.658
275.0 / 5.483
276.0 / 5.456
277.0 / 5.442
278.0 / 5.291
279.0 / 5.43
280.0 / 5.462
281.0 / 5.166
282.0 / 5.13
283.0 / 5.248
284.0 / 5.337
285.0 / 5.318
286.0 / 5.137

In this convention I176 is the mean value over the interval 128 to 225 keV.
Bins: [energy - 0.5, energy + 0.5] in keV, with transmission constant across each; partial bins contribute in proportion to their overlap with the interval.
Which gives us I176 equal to 5.15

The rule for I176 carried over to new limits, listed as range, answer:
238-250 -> 5.7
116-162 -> 4.78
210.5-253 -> 5.54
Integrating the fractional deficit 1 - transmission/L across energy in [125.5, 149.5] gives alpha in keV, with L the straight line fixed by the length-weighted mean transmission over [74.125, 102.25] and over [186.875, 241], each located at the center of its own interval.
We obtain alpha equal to 1.6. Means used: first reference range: 4.75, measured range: 4.69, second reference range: 5.43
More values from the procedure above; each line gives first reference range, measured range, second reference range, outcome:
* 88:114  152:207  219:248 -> 0.1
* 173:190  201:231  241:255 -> 1.8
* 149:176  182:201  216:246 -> -1.2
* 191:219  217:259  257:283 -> -0.9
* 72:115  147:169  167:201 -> 1.3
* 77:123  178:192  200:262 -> -1.0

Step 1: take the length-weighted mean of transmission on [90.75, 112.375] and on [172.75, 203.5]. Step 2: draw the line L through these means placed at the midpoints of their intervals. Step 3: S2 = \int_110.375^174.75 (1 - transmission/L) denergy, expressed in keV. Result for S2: 4.3 keV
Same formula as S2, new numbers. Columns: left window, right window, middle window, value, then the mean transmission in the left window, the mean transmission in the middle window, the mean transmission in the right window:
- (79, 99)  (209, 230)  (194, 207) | -0.5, 4.8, 5.45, 5.33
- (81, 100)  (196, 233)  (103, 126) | 0.6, 4.82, 4.8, 5.38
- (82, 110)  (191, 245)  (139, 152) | 0.9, 4.82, 4.72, 5.43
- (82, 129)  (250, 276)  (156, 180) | 0.7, 4.79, 5.09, 5.94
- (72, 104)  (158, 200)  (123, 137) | 1.0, 4.75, 4.65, 5.32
